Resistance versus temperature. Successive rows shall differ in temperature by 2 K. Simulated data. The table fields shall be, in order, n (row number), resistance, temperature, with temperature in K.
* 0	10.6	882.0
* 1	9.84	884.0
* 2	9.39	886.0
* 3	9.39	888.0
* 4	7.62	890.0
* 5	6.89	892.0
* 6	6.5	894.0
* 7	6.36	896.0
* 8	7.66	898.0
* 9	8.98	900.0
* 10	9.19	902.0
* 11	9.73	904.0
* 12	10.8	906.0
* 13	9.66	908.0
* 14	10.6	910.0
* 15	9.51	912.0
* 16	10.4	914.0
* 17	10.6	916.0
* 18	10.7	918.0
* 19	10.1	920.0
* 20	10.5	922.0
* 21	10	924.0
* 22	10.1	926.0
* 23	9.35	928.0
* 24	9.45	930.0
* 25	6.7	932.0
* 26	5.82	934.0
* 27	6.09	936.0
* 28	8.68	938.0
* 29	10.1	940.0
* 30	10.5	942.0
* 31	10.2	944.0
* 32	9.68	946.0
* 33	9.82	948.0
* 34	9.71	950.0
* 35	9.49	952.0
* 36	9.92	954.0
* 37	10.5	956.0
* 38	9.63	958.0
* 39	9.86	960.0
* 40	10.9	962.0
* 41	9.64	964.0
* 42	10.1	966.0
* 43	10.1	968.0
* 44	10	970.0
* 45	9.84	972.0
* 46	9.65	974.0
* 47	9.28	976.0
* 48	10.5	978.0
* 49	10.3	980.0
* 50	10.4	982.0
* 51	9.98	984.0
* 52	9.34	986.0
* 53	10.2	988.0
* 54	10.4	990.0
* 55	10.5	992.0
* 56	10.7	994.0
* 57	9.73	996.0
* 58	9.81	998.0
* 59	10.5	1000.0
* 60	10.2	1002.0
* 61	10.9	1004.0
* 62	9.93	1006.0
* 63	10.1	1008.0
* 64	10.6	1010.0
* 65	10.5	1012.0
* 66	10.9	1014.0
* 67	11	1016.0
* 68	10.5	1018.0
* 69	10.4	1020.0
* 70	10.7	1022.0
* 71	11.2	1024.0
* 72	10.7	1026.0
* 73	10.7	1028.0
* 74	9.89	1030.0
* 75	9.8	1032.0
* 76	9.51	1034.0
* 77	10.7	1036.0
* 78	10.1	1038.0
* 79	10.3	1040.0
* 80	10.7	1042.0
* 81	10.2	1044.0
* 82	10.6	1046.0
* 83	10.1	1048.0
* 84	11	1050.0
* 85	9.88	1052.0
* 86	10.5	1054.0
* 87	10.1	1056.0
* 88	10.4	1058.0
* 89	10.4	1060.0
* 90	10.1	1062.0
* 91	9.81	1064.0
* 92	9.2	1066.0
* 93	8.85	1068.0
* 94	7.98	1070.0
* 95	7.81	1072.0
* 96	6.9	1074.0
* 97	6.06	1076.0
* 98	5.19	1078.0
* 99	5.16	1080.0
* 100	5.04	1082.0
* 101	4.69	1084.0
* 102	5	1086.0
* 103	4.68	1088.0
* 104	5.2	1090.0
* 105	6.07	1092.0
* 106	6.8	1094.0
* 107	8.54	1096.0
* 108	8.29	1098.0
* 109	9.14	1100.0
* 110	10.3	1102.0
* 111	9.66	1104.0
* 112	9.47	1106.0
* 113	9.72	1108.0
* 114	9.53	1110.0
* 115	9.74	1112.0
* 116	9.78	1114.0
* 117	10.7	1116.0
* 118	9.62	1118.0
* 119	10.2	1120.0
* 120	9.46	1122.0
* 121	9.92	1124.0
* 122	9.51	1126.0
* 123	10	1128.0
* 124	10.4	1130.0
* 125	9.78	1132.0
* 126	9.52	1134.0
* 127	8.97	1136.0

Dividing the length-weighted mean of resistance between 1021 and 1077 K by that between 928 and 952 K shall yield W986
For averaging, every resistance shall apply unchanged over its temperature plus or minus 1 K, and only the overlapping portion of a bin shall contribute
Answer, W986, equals 1.11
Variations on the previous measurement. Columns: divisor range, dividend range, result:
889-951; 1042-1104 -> 0.90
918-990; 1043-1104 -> 0.85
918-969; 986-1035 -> 1.09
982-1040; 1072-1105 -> 0.65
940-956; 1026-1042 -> 1.03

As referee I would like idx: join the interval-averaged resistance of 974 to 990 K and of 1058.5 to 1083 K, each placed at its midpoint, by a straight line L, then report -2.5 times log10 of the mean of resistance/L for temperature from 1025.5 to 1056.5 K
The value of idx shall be -0.21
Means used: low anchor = 10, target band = 10.3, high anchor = 7.76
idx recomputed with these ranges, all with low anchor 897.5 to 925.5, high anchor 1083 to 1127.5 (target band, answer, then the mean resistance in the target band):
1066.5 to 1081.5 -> 0.26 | 6.87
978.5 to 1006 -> -0.10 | 10.2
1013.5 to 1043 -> -0.16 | 10.5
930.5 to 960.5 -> 0.06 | 9.11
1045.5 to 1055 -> -0.17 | 10.4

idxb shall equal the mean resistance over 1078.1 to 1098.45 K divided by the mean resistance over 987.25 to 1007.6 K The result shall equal 0.6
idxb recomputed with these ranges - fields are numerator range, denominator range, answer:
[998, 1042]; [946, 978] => 1.05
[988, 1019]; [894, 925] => 1.09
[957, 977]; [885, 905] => 1.21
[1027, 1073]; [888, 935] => 1.10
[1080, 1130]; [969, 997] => 0.83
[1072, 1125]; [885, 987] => 0.84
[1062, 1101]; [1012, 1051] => 0.66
